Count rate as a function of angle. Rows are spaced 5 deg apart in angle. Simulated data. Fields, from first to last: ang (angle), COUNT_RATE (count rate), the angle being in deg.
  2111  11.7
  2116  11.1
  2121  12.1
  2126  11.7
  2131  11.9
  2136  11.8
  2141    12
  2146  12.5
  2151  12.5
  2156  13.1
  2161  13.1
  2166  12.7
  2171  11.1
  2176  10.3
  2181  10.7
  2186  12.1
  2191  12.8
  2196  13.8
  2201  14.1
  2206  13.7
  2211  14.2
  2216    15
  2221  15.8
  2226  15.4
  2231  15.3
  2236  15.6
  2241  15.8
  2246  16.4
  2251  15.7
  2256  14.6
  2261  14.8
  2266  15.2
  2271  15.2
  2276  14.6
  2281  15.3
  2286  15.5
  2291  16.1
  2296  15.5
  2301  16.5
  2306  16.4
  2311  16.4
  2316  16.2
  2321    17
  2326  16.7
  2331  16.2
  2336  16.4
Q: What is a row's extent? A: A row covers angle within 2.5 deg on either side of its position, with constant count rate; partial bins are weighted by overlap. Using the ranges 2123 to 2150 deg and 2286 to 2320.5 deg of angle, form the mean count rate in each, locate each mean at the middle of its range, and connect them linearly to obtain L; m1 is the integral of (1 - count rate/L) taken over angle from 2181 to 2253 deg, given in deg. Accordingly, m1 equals -2.54 deg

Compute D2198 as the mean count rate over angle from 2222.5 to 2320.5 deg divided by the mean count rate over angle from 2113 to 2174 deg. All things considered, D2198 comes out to 1.3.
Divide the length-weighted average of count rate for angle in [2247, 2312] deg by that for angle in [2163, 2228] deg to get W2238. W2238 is 1.2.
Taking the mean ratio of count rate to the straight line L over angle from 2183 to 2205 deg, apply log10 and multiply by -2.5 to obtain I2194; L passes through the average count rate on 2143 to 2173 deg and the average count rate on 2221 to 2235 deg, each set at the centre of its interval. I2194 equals 0.07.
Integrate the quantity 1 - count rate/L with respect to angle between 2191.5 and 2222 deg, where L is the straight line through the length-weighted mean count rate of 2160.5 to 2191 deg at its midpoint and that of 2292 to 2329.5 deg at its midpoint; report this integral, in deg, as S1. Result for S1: -3.6 deg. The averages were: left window 11.7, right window 16.4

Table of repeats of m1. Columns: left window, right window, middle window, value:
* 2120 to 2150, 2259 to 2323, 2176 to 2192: 2.02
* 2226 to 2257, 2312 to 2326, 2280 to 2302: 0.64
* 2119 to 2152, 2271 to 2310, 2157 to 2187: 2.74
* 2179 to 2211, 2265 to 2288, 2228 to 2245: -1.85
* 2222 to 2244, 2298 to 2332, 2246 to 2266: 0.75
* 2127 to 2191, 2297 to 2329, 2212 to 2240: -2.85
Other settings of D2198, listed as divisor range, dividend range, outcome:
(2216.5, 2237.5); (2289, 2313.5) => 1.05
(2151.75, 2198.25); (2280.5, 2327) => 1.33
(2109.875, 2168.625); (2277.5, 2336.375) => 1.32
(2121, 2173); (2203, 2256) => 1.25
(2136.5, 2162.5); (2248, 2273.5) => 1.20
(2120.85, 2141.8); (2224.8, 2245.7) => 1.32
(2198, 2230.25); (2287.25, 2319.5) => 1.10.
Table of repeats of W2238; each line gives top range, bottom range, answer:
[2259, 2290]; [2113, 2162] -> 1.25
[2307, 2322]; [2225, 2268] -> 1.07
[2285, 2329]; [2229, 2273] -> 1.06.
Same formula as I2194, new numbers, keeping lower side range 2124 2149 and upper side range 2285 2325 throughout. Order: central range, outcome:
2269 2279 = 0.040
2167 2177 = 0.166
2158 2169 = -0.013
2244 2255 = -0.070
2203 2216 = -0.024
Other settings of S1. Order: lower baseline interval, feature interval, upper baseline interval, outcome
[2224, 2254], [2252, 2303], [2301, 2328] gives 2.5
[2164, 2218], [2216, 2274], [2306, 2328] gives -4.3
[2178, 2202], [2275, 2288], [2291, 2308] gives 0.3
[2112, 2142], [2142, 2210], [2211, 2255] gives 4.8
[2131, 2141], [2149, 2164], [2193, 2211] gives -0.5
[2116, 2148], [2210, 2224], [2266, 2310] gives -1.2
